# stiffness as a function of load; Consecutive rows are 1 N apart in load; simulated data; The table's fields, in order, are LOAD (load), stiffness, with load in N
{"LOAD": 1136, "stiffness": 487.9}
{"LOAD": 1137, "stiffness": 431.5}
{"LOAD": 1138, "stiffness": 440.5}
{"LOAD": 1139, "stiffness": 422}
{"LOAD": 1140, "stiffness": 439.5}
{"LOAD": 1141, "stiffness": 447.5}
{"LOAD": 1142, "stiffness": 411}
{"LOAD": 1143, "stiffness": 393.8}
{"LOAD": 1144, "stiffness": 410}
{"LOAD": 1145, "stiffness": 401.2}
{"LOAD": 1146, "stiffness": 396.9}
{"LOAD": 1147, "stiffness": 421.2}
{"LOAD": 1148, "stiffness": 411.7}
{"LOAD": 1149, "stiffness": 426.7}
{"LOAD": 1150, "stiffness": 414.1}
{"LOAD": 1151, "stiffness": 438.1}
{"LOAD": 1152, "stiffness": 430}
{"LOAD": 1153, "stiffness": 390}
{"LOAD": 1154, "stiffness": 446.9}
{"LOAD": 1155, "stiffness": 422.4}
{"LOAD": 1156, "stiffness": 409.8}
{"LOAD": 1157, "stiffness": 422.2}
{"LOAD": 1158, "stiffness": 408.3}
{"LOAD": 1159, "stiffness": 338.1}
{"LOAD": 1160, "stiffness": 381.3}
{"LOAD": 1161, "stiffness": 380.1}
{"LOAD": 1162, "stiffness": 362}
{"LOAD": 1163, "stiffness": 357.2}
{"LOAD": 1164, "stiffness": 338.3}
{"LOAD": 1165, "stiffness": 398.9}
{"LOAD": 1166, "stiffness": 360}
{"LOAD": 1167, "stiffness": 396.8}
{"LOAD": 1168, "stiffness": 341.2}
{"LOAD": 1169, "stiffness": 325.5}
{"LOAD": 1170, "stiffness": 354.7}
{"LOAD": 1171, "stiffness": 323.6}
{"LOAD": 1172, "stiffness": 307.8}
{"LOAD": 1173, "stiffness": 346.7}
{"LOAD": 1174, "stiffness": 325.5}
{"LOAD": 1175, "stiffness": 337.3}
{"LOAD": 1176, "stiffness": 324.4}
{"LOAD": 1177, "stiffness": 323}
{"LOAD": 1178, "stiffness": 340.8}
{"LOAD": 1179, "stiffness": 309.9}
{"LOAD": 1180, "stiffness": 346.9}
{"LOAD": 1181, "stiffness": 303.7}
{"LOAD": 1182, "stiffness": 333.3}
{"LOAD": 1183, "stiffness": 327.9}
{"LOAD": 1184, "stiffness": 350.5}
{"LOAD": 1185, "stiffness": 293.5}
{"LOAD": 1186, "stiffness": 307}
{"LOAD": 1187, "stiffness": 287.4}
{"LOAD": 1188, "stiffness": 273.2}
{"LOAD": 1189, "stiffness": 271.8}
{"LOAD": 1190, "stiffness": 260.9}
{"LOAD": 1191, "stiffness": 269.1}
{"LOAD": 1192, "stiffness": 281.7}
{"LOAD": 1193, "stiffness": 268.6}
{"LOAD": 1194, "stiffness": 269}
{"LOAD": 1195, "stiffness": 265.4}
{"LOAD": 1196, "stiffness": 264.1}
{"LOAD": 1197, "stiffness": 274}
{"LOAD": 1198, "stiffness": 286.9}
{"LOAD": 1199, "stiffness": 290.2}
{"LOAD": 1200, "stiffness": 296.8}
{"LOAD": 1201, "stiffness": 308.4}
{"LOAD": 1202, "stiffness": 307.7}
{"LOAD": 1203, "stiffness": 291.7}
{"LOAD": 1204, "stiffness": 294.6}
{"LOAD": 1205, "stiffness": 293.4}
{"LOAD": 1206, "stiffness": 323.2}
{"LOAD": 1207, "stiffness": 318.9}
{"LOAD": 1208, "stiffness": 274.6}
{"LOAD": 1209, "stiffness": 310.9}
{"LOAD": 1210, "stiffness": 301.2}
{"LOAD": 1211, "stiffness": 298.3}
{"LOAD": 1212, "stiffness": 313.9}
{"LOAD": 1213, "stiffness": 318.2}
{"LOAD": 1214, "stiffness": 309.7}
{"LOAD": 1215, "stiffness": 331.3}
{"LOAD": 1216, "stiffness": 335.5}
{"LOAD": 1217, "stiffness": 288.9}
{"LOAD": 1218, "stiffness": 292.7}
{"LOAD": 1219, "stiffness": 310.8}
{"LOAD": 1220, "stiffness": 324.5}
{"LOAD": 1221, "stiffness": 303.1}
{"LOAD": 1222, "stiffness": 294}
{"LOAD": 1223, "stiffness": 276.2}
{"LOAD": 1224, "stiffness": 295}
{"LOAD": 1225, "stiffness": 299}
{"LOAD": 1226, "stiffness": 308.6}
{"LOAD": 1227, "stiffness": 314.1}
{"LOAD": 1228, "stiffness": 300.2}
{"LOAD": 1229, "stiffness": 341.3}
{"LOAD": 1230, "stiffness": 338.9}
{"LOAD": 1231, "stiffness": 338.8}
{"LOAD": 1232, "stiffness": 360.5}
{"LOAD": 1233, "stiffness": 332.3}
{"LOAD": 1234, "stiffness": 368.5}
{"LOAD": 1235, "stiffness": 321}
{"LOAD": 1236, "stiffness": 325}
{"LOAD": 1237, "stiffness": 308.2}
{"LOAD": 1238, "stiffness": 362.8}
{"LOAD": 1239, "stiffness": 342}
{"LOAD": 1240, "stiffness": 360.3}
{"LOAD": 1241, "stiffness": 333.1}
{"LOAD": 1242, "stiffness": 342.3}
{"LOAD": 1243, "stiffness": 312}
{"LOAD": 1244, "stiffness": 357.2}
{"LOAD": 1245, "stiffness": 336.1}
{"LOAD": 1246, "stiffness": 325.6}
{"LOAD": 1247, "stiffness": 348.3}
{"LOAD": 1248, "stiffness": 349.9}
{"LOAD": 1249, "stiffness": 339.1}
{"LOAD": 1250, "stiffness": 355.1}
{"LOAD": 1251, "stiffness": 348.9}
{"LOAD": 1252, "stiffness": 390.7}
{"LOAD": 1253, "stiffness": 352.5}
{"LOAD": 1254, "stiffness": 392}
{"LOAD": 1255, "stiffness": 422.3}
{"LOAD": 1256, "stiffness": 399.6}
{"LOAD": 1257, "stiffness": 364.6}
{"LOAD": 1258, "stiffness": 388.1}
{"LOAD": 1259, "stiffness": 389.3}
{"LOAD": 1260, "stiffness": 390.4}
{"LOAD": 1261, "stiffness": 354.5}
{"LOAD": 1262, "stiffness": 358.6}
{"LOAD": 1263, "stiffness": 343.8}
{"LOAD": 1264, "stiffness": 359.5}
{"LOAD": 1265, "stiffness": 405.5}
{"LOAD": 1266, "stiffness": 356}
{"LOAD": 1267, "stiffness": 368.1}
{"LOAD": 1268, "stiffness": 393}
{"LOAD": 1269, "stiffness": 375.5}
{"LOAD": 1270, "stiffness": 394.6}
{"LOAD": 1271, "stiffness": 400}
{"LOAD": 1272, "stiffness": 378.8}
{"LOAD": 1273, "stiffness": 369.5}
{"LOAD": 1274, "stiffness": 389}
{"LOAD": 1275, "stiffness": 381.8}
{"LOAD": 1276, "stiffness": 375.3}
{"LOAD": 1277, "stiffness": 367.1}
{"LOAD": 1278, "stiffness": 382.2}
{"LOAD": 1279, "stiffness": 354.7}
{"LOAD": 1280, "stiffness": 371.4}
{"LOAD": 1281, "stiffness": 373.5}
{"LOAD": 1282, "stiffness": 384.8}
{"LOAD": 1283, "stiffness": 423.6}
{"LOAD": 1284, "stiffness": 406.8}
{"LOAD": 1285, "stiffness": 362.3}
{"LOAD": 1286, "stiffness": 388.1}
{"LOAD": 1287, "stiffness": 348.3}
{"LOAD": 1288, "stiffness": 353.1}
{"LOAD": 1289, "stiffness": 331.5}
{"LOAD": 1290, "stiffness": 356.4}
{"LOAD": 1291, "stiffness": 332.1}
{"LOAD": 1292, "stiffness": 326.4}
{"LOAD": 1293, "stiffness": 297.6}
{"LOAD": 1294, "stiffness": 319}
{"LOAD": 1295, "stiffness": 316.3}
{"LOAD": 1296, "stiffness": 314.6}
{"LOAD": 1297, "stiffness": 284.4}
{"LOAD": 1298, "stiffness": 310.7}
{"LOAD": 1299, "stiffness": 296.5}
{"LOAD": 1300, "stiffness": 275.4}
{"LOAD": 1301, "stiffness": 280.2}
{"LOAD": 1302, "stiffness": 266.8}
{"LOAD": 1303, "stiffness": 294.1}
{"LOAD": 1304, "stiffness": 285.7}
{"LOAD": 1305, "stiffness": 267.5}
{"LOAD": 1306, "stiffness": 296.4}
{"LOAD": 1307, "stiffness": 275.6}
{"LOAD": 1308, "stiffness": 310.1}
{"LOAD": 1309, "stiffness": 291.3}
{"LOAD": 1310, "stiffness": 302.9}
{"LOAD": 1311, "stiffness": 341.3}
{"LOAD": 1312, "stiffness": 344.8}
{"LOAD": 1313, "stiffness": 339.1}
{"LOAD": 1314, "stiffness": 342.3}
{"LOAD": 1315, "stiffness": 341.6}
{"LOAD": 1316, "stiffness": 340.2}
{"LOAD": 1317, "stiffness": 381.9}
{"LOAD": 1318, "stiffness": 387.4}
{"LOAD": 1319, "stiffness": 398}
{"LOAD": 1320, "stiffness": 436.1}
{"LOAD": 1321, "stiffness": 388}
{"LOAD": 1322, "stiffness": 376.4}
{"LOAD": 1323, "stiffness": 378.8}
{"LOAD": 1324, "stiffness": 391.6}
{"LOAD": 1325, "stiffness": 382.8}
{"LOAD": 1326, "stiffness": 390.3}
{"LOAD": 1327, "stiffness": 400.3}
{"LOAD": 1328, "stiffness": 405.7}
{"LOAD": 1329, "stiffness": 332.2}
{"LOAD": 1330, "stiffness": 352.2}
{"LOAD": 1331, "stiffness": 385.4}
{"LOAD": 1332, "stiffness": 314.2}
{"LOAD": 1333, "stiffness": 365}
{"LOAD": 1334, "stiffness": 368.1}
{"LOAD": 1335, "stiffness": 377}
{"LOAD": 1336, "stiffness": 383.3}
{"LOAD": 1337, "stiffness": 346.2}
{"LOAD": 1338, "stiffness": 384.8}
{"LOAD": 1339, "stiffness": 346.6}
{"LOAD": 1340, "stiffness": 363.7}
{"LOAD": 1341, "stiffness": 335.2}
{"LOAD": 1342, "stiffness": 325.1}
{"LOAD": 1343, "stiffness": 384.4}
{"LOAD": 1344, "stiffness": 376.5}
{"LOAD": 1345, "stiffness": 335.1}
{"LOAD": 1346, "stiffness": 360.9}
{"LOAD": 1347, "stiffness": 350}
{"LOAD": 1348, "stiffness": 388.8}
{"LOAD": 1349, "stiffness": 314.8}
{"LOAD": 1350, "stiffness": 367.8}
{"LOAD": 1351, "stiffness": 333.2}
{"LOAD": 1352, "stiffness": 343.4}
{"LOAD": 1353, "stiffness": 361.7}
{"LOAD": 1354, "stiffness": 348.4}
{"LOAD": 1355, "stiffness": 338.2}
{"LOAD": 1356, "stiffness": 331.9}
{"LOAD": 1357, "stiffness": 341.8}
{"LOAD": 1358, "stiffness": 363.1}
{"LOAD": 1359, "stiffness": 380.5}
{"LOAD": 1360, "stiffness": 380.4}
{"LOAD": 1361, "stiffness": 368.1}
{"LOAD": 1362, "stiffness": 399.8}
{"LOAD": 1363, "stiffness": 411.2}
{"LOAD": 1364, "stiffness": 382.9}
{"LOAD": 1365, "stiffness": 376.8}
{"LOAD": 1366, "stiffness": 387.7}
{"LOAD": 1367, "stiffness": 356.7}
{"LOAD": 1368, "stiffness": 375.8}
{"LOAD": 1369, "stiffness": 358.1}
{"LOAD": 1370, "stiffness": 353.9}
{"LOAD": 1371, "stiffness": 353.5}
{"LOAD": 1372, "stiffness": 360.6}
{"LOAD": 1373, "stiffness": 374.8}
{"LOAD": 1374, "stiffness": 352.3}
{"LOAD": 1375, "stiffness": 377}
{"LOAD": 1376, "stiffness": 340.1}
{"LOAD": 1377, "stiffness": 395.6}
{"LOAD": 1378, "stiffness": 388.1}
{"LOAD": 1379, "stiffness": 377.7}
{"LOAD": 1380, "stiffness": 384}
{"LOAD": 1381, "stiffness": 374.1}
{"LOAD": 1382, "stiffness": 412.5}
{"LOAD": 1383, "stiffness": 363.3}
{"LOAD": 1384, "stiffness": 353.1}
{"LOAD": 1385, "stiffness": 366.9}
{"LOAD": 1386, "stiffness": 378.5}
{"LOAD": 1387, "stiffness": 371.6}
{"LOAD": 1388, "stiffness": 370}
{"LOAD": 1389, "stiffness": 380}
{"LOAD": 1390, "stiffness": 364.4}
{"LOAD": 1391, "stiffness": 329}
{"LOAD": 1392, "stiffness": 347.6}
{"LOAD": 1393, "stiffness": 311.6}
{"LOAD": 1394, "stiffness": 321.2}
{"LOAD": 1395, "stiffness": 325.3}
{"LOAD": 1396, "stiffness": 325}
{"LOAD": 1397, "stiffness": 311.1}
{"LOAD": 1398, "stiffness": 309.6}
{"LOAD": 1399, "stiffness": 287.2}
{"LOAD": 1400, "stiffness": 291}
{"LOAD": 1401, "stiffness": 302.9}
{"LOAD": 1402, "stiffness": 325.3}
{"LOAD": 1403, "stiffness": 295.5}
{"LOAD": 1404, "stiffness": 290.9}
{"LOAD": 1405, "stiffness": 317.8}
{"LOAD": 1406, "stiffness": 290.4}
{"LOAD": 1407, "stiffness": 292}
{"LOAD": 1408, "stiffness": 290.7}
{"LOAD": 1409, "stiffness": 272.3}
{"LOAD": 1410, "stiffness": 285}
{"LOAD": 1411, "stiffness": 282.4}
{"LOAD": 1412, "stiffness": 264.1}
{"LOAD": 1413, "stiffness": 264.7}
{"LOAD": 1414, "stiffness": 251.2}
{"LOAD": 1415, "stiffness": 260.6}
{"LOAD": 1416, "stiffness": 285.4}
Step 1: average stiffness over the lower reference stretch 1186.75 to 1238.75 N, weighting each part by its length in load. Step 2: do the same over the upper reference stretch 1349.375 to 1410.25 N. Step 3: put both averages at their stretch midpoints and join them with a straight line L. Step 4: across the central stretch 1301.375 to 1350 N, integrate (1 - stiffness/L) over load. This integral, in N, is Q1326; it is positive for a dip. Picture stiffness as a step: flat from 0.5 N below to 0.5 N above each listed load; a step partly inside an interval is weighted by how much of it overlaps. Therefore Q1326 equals -2.5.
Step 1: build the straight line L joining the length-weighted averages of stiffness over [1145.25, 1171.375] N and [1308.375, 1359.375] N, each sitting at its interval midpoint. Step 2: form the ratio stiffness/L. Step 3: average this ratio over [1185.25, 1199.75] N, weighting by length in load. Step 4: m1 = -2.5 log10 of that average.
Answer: 0.35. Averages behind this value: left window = 389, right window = 360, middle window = 277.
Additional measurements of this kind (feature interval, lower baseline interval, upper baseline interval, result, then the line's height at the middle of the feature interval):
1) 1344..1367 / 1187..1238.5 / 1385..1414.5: -0.17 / 311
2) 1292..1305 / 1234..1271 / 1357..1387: 0.23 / 366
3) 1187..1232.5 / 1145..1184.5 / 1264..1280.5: 0.24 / 373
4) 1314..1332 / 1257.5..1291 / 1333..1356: -0.05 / 361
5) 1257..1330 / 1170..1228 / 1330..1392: -0.05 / 339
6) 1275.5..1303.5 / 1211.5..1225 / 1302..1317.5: -0.09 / 313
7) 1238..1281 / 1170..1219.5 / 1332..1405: -0.14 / 323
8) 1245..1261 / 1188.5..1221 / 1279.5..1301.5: -0.15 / 320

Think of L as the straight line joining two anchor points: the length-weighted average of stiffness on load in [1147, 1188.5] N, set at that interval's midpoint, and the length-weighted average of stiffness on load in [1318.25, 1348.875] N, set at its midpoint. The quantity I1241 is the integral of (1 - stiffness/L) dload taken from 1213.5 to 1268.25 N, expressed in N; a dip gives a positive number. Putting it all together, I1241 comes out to 3.3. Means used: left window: 360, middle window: 343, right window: 370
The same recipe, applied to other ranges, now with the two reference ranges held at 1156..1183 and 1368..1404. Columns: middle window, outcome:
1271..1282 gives -0.83 N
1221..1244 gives 1.55 N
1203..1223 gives 2.51 N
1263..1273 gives -0.83 N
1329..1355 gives -0.47 N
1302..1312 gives 1.50 N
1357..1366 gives -0.82 N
